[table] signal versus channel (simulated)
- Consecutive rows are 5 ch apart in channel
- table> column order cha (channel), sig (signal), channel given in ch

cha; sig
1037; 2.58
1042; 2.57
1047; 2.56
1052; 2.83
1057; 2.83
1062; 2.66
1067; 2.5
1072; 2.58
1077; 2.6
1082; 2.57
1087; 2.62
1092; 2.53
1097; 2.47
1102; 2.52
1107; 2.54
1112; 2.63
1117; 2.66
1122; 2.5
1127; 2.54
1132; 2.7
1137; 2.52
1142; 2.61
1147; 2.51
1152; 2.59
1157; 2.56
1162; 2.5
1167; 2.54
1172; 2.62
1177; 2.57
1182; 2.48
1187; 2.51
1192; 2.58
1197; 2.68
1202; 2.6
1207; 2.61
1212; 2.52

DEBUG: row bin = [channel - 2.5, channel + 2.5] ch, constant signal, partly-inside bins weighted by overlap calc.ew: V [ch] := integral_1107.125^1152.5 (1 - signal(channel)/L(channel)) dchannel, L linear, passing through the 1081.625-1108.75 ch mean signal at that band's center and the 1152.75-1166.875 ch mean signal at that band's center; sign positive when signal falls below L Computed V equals -0.76 ch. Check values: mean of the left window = 2.54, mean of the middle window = 2.58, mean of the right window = 2.54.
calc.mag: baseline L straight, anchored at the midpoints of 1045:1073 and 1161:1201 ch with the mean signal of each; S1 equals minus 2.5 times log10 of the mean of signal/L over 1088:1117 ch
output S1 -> 0.03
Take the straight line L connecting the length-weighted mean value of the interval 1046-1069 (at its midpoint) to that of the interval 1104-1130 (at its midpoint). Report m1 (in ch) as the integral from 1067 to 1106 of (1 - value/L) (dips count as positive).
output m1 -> 1.2 ch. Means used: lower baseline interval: 2.69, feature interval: 2.55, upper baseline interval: 2.58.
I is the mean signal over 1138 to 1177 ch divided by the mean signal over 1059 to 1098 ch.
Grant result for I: 0.99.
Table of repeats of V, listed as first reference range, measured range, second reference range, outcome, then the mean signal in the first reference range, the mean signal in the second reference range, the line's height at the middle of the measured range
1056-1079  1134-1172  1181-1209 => 0.60 ch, 2.62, 2.58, 2.59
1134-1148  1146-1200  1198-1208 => 0.56 ch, 2.56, 2.62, 2.59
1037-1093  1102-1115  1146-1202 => 0.12 ch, 2.62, 2.56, 2.6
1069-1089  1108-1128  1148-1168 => -0.12 ch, 2.59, 2.55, 2.57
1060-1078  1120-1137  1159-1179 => -0.04 ch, 2.58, 2.56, 2.57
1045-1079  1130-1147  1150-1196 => -0.05 ch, 2.65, 2.55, 2.58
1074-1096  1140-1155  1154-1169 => -0.16 ch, 2.57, 2.54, 2.54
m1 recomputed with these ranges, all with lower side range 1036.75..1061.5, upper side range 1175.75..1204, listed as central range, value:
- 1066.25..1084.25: 0.6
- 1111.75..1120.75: 0.0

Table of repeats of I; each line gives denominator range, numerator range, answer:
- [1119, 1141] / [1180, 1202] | 1.00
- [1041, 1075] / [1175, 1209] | 0.97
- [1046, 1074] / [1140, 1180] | 0.96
